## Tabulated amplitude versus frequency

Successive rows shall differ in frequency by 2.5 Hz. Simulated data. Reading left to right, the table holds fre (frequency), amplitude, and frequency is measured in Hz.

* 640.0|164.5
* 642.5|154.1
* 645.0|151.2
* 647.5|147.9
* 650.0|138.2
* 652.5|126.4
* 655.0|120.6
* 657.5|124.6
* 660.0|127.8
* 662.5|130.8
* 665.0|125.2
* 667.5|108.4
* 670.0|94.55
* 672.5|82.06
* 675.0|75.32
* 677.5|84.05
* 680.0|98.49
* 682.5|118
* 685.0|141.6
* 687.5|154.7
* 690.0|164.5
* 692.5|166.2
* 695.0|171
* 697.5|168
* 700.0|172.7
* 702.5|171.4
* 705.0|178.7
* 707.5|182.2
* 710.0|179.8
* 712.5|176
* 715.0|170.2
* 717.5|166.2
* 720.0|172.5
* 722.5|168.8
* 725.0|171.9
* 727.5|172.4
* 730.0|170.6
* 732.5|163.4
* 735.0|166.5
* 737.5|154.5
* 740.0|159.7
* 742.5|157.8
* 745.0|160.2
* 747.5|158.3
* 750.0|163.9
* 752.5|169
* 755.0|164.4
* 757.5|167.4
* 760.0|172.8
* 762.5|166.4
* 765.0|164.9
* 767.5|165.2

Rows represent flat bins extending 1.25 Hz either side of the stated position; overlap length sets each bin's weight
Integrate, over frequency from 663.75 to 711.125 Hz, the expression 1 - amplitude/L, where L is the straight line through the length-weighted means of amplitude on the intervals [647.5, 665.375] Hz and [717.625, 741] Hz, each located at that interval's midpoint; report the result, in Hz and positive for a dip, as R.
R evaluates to 2.5 Hz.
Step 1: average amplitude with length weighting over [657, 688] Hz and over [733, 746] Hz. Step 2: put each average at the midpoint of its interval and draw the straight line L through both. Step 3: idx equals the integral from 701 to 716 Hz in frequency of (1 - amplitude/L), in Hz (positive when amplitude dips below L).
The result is -4.3 Hz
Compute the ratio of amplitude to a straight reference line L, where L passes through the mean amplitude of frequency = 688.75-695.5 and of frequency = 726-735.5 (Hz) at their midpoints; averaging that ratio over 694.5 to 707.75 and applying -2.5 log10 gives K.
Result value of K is -0.04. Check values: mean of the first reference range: 167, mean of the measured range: 174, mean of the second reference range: 168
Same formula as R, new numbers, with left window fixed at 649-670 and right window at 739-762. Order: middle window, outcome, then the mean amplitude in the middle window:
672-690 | 2.8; 113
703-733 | -4.8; 173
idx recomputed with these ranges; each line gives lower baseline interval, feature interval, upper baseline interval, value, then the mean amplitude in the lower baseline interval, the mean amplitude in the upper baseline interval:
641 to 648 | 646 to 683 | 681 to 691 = 8.6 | 152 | 143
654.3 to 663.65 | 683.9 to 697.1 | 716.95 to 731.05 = -1.1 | 126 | 171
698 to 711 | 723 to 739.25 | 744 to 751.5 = 0.1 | 176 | 161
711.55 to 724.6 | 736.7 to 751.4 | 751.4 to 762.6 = 0.8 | 171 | 168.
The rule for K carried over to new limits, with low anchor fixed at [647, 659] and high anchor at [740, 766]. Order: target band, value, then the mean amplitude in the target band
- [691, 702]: -0.17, 169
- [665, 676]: 0.40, 94.4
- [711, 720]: -0.13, 171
